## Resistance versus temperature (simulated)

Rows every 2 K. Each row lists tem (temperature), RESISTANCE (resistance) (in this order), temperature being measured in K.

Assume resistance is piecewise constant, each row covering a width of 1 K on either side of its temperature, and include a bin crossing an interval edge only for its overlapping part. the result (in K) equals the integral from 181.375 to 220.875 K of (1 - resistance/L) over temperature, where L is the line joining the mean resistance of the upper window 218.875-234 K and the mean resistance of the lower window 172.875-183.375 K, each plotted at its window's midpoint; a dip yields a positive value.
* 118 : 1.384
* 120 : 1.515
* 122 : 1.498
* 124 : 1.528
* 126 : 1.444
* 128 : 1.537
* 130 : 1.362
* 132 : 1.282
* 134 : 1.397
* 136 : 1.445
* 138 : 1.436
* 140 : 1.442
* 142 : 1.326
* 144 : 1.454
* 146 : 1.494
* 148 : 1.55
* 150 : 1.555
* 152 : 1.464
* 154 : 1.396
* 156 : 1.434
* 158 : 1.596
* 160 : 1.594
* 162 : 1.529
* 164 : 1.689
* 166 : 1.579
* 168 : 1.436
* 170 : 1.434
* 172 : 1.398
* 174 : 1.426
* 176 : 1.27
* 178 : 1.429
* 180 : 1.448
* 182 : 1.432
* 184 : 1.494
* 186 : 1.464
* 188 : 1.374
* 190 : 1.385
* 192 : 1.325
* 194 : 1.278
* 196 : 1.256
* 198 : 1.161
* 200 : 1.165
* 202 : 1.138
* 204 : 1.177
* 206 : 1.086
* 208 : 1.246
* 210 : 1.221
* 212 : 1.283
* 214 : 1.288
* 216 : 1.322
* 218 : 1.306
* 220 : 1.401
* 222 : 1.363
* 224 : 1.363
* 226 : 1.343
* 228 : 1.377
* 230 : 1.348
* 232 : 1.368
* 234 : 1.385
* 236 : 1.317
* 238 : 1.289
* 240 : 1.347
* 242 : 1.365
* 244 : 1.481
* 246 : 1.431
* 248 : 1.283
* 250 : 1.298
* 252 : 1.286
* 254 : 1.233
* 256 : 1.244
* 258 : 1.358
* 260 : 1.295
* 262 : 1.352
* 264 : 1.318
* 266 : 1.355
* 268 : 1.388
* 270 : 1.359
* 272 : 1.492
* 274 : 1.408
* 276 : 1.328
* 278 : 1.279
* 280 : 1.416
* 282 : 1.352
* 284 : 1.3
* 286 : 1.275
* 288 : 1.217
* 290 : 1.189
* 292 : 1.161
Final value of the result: 2.8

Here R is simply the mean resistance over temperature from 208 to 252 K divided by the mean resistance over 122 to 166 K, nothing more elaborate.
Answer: 0.9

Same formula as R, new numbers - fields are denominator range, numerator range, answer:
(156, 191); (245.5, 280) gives 0.91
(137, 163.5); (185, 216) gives 0.85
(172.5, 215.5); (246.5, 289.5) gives 1.02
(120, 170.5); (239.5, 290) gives 0.90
